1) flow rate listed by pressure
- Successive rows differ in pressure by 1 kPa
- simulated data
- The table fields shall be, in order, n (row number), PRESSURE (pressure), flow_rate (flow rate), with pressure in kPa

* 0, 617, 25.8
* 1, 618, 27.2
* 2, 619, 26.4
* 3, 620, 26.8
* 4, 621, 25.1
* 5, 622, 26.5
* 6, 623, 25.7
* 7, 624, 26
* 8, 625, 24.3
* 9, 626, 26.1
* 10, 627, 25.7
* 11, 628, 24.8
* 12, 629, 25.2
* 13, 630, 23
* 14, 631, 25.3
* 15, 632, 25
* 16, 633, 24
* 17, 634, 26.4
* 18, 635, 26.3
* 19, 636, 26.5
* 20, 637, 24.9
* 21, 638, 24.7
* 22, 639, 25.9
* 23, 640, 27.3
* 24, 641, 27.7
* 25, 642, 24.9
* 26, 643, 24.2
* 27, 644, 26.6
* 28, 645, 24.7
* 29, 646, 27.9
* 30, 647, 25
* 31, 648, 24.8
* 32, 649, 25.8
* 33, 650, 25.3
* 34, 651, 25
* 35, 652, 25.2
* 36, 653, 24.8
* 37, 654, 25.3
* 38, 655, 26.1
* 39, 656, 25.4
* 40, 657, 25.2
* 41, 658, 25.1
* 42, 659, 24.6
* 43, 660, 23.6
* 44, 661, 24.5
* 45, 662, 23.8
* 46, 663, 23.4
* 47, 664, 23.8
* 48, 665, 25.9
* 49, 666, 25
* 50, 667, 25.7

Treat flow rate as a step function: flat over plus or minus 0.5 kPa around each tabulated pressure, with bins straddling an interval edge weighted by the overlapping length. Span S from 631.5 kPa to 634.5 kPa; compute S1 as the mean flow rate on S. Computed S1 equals 25.1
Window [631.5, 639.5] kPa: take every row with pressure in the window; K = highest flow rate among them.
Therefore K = 26.5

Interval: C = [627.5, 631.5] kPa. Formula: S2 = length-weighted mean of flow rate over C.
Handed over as 24.6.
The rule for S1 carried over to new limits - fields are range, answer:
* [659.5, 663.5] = 23.8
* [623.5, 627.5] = 25.5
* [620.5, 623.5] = 25.8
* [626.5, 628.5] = 25.2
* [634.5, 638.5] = 25.6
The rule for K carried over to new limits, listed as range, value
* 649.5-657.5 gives 26.1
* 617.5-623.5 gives 27.2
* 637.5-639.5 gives 25.9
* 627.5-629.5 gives 25.2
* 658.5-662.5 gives 24.6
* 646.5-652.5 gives 25.8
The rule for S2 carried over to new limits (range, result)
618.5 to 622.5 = 26.2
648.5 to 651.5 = 25.4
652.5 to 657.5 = 25.4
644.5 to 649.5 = 25.6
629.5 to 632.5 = 24.4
